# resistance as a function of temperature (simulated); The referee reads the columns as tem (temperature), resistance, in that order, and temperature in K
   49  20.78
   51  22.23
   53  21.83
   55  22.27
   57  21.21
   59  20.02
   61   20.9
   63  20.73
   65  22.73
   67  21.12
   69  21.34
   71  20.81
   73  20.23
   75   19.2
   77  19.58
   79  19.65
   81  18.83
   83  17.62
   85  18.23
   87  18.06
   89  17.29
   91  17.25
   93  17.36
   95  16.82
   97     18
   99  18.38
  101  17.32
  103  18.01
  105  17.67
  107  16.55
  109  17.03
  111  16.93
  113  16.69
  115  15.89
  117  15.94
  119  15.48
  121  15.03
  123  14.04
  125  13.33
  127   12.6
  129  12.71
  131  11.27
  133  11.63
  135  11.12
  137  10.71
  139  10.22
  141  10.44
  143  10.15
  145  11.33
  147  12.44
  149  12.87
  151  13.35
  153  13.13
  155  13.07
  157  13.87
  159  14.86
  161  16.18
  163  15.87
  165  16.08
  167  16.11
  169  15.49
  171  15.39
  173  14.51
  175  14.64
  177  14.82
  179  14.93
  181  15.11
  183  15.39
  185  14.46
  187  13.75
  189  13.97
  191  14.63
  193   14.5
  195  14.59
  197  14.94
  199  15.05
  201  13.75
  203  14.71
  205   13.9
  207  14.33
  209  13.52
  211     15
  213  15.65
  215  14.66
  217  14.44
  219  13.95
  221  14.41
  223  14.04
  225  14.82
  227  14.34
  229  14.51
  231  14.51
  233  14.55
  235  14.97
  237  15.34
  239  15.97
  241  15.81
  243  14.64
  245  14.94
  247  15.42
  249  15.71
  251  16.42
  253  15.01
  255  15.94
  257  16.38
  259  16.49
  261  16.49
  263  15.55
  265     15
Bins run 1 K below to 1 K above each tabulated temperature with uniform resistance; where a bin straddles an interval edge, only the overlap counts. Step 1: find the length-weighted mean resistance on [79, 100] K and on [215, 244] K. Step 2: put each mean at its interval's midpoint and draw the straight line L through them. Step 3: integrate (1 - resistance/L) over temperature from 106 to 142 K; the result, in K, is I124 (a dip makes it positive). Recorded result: 7.10 K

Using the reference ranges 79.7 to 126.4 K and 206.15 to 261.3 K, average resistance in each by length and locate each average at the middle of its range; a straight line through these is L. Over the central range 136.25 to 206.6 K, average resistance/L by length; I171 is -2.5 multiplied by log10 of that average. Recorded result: 0.14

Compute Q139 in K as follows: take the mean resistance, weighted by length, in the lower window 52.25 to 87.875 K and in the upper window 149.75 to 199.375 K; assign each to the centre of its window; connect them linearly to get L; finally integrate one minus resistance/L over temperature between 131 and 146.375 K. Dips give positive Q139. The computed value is 5.32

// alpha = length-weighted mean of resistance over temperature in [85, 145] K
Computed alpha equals 15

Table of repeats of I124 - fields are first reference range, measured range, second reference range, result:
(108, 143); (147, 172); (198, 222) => -1.3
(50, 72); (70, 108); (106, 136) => -0.3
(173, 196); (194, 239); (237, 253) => 1.5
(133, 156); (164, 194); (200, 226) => -4.3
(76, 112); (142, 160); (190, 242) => 3.9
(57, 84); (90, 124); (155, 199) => 3.1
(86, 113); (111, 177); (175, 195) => 9.2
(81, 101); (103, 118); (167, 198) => 0.3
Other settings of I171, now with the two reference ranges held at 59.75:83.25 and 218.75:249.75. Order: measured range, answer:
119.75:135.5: 0.40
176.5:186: 0.12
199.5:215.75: 0.09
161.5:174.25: 0.10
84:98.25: 0.12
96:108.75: 0.10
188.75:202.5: 0.12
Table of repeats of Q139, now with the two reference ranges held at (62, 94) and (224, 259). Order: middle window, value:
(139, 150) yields 4.0 K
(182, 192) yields 1.3 K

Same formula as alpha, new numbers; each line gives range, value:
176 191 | 14.6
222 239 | 14.7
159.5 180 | 15.4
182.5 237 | 14.5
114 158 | 12.8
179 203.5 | 14.6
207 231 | 14.5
